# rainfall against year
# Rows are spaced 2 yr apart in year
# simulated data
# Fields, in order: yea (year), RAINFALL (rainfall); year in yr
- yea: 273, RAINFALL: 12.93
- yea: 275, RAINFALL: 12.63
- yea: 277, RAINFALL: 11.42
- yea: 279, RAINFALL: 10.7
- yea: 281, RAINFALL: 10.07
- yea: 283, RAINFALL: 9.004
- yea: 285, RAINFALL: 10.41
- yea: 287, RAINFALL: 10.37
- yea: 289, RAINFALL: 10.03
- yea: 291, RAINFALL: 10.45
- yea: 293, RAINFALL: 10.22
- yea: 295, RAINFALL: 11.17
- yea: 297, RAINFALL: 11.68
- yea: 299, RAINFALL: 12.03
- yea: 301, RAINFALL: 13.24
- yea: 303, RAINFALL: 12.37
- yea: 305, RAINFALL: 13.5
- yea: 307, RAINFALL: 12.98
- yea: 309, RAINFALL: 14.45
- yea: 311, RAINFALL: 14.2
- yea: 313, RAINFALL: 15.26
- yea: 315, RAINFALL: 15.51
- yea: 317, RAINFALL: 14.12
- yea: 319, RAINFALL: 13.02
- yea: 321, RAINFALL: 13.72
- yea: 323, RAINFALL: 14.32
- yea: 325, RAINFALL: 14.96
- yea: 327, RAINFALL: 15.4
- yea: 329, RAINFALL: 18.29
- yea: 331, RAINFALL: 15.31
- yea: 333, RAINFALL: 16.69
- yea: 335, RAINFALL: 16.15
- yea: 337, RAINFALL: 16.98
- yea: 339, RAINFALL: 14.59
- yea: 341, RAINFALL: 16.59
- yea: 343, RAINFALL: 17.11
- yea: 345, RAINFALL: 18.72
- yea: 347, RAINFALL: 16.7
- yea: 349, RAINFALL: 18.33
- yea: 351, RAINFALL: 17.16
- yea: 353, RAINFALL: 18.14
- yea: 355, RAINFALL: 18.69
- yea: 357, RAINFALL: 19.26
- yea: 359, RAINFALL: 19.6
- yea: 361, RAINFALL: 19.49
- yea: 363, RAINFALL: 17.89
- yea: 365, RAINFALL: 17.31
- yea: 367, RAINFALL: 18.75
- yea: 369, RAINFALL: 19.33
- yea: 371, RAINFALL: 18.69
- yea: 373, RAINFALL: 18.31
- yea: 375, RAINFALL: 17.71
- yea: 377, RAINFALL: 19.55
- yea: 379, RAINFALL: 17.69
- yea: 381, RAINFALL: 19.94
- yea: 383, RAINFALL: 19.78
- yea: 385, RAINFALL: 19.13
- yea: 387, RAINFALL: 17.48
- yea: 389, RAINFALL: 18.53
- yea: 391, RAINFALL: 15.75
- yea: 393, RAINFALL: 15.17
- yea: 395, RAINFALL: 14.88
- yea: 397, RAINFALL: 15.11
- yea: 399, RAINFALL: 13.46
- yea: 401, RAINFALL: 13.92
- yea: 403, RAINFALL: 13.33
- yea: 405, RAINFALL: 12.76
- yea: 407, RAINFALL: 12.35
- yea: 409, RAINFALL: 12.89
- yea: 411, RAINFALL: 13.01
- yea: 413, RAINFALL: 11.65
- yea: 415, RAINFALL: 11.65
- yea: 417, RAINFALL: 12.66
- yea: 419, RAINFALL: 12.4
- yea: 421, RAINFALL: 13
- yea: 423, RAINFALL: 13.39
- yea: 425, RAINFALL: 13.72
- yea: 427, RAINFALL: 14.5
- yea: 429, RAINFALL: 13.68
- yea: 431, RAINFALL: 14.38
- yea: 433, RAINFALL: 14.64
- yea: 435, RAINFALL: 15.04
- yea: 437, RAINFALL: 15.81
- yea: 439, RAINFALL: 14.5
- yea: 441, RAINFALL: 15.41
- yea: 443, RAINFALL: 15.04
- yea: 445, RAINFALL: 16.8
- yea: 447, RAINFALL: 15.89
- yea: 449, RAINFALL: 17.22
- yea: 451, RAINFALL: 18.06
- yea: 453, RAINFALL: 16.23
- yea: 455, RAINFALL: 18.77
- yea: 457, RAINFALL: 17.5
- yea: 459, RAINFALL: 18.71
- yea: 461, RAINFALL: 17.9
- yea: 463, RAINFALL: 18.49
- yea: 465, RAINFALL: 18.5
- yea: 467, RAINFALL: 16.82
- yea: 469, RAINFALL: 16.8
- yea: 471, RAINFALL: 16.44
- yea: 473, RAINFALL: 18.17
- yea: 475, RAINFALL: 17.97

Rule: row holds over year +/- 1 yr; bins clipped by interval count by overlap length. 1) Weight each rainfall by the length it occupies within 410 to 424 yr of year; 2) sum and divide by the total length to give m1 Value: 12.5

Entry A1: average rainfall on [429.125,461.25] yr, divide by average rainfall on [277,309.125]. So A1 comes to 1.4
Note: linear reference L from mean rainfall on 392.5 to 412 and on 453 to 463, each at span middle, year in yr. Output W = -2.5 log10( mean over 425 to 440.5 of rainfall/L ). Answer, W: 0.10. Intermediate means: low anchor 13.6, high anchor 18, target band 14.6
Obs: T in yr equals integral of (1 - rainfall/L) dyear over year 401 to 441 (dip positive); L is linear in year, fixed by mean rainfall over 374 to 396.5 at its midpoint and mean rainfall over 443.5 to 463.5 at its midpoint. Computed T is 9.3 yr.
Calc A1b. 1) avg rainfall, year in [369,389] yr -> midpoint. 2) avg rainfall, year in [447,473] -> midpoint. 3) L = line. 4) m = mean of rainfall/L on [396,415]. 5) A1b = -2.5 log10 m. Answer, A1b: 0.37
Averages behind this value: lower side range 18.7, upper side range 17.6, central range 13.1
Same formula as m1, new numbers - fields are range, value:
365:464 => 15.8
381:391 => 18.6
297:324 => 13.7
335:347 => 16.7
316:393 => 17.3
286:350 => 14.3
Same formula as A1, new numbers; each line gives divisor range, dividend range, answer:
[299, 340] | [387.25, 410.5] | 0.98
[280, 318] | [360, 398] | 1.47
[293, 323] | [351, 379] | 1.40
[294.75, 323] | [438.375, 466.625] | 1.27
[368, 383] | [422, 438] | 0.77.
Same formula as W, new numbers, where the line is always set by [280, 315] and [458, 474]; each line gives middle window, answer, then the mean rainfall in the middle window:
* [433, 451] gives 0.07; 15.8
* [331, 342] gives -0.21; 16.1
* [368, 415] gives -0.06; 16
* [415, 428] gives 0.23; 13.2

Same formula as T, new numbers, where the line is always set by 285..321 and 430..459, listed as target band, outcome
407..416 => 1.8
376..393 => -4.2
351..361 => -3.5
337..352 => -3.7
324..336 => -2.6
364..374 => -3.0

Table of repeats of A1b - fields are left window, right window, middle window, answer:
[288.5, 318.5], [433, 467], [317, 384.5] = -0.22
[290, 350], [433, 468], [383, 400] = -0.04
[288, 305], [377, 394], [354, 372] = -0.15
